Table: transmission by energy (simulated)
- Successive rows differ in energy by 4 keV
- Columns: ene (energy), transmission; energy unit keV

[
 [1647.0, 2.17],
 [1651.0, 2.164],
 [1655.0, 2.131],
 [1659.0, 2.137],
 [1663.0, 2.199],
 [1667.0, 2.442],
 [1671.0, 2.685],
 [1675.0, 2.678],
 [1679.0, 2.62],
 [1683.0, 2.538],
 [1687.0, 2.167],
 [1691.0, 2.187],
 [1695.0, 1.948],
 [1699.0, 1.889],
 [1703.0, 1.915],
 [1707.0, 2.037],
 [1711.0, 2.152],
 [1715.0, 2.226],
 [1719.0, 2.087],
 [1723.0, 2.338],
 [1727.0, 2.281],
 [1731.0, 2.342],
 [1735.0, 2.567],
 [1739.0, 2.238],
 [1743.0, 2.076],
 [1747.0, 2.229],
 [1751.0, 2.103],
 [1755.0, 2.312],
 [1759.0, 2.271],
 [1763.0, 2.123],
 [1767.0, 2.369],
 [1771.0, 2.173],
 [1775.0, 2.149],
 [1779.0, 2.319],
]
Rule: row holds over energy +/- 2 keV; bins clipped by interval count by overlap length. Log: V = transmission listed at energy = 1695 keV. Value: 1.948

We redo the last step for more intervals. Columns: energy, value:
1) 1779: 2.319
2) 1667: 2.442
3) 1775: 2.149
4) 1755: 2.312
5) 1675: 2.678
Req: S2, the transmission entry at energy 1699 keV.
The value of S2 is 1.889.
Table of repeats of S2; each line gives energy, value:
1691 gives 2.187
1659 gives 2.137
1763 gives 2.123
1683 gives 2.538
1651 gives 2.164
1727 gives 2.281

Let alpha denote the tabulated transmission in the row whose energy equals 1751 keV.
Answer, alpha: 2.103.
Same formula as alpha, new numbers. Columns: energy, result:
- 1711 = 2.152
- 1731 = 2.342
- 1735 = 2.567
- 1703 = 1.915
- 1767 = 2.369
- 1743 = 2.076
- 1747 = 2.229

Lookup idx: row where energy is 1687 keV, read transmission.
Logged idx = 2.167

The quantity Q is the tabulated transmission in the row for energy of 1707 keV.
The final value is 2.037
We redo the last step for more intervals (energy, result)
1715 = 2.226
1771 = 2.173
